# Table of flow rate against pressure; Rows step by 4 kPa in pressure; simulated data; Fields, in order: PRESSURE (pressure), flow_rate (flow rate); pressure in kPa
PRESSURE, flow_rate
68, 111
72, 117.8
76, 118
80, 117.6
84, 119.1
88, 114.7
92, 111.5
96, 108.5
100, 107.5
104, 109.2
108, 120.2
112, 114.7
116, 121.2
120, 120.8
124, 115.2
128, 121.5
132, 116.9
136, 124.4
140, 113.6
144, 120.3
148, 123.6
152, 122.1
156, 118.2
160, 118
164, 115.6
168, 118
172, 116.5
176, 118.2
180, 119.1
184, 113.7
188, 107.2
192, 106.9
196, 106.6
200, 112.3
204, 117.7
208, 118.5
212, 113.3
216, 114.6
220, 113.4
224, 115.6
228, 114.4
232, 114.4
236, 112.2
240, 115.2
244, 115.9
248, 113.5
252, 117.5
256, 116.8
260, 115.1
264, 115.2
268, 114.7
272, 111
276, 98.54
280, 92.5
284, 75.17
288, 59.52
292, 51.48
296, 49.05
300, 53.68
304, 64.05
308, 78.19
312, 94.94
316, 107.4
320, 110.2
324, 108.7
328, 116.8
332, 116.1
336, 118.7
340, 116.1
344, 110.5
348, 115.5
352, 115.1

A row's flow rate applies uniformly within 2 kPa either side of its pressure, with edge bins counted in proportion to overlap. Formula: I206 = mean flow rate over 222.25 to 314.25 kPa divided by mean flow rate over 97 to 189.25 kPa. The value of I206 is 0.82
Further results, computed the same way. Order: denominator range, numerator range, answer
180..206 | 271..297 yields 0.69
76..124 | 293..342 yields 0.81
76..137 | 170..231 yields 0.98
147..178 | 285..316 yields 0.57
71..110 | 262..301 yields 0.72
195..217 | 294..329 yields 0.75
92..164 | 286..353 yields 0.79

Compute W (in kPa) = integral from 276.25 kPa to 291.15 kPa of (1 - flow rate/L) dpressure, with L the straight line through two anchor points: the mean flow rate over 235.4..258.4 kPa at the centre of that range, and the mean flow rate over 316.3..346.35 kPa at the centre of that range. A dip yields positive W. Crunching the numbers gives 4.95 kPa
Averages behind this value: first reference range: 115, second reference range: 114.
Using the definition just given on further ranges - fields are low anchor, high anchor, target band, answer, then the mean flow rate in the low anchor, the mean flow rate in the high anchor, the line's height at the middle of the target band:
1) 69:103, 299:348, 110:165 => -3.8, 114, 101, 111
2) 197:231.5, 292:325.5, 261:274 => -2.4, 115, 81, 95.7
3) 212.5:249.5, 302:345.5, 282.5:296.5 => 6.3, 114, 104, 108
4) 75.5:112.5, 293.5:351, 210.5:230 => -1.8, 114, 97.1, 105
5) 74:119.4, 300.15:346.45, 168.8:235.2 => -3.1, 115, 102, 109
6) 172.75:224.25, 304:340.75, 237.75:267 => -1.5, 114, 105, 110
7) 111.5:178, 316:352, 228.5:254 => 0.3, 119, 114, 116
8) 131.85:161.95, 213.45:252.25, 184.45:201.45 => 1.2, 120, 115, 117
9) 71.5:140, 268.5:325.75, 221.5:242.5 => -4.4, 116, 83.2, 94.5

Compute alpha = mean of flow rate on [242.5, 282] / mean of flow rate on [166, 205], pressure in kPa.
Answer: 0.98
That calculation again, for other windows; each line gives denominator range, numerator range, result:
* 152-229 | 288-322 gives 0.65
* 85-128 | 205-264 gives 1.00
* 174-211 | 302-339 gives 0.90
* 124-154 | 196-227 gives 0.95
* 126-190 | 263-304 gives 0.68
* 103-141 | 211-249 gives 0.97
